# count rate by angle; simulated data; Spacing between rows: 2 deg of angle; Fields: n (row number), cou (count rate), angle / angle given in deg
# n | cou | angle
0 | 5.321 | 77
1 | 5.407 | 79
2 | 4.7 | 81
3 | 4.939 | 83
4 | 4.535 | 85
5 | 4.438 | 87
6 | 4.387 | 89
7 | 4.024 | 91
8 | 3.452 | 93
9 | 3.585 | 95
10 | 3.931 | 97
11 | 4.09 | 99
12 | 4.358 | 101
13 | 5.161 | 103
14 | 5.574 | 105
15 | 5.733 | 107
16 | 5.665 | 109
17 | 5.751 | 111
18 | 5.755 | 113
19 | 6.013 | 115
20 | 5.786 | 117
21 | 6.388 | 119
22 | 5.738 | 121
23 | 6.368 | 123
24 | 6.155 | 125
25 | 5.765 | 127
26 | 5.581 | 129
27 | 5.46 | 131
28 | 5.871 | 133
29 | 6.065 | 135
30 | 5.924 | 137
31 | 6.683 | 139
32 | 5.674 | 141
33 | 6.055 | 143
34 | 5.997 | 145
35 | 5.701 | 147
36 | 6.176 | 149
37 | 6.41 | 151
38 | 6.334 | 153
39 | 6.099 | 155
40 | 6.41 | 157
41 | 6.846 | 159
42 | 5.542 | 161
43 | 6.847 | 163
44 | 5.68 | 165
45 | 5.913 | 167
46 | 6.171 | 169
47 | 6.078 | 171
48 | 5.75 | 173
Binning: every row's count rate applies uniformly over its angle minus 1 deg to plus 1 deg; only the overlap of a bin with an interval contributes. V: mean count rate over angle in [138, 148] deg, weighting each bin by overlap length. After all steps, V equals 6.02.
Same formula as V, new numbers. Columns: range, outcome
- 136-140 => 6.3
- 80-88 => 4.65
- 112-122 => 5.94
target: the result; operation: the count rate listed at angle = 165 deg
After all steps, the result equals 5.68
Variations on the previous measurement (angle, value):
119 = 6.388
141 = 5.674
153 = 6.334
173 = 5.75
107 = 5.733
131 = 5.46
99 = 4.09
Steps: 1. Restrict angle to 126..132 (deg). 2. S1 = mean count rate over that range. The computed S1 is 5.6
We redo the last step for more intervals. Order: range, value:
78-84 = 5.02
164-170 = 5.92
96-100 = 4.01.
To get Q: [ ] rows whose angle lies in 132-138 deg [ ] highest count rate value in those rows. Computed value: 6.065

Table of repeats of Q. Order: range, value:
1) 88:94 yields 4.387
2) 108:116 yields 6.013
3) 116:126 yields 6.388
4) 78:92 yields 5.407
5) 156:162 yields 6.846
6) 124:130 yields 6.155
